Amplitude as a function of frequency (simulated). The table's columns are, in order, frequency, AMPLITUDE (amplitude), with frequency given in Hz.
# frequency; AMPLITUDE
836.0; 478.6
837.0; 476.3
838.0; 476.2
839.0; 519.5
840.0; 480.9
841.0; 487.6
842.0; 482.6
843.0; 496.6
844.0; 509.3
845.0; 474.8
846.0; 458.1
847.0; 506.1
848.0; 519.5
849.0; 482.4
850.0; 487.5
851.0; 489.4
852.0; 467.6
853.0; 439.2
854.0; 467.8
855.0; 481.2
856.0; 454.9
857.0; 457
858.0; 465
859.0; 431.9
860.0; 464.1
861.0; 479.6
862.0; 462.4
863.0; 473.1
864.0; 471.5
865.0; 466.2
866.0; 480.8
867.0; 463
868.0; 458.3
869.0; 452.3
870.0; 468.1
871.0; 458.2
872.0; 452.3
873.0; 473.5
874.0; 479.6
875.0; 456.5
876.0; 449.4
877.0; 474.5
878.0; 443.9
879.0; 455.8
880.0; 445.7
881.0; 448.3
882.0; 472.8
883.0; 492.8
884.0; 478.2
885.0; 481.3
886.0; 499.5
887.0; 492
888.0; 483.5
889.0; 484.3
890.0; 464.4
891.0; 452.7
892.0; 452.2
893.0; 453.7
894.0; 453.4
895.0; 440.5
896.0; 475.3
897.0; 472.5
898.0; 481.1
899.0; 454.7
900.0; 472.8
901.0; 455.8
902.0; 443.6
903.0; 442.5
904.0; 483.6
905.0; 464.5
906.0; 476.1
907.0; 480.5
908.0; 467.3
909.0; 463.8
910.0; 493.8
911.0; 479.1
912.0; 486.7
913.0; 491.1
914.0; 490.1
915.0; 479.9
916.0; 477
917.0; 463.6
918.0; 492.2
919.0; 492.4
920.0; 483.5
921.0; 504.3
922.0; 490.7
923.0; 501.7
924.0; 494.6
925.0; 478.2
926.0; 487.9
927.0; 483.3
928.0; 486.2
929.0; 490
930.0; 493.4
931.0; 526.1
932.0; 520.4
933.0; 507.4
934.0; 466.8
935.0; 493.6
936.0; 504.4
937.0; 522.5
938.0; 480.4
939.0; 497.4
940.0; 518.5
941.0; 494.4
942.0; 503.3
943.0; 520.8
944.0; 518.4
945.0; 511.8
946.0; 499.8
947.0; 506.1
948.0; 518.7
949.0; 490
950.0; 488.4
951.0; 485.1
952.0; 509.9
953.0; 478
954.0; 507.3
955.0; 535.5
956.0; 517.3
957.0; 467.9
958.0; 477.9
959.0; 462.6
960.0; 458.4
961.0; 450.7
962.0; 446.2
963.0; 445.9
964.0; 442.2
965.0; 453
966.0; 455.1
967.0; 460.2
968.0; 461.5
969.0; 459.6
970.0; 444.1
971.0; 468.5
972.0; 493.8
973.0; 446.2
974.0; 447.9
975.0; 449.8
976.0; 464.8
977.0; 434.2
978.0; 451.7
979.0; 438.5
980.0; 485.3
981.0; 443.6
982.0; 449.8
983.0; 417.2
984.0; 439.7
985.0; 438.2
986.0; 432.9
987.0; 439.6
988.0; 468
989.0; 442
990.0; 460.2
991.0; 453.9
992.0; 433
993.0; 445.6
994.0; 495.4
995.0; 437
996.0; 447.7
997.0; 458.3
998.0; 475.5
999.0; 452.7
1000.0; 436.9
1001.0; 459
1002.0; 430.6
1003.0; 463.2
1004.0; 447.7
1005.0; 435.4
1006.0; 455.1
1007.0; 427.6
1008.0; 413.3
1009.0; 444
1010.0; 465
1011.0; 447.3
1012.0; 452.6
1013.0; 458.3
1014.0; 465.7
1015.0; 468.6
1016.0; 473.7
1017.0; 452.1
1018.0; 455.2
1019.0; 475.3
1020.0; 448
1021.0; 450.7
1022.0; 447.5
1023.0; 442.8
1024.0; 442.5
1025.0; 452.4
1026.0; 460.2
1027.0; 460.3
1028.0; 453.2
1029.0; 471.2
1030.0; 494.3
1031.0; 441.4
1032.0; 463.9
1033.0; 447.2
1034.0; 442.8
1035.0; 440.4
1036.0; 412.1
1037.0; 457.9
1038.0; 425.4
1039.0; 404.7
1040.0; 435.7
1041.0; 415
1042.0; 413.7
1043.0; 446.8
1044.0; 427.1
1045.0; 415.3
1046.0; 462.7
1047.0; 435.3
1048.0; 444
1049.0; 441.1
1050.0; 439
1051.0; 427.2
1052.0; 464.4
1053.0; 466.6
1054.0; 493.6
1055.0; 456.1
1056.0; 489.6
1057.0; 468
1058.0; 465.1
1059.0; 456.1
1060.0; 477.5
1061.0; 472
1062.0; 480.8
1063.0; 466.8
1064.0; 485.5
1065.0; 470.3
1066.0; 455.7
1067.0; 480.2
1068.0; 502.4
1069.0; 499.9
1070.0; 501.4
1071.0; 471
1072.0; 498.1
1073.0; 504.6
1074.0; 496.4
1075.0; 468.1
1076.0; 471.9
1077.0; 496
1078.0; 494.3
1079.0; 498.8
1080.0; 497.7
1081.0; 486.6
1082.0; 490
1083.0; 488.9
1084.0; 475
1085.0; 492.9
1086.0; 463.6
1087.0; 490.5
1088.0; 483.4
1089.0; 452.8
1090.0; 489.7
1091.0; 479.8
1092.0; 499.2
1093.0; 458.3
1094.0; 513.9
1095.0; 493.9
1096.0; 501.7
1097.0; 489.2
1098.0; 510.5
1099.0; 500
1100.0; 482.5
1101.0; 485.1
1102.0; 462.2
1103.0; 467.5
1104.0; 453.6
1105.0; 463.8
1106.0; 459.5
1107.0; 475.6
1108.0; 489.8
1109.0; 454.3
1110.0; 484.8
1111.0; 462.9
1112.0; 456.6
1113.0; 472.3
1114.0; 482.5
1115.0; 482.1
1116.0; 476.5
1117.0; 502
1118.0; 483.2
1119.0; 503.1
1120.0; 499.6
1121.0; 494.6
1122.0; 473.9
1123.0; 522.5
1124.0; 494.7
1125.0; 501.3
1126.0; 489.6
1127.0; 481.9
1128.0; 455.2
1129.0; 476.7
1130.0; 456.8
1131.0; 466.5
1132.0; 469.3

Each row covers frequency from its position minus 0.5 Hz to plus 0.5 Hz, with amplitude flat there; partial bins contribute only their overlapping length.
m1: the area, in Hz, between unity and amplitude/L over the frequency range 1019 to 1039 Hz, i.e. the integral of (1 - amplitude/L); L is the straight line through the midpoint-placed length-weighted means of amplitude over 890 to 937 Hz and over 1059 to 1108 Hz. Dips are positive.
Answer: 1.3 Hz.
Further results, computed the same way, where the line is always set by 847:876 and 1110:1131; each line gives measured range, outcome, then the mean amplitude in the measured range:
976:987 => 0.7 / 444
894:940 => -1.1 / 483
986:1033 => 2.3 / 453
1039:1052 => 1.2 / 434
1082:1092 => 0.0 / 481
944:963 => -0.6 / 489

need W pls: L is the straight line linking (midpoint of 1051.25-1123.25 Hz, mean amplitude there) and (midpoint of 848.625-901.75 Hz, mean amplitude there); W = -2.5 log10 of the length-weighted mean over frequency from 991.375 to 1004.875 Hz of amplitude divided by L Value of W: 0.05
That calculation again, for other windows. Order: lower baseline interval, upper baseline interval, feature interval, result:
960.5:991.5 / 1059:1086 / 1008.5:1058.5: 0.048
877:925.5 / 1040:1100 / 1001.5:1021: 0.052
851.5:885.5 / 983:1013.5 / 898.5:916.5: -0.031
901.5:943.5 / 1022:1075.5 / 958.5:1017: 0.050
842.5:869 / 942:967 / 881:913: 0.017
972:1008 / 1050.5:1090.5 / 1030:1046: 0.076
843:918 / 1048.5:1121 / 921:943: -0.057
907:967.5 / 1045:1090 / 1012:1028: 0.054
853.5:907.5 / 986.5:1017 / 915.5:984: -0.053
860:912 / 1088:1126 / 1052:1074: 0.002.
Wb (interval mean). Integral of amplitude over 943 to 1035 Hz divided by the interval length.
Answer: 461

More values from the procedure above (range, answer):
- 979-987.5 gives 443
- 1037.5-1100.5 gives 472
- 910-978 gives 484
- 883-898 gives 471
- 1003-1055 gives 448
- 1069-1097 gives 488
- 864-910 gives 466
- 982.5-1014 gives 448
